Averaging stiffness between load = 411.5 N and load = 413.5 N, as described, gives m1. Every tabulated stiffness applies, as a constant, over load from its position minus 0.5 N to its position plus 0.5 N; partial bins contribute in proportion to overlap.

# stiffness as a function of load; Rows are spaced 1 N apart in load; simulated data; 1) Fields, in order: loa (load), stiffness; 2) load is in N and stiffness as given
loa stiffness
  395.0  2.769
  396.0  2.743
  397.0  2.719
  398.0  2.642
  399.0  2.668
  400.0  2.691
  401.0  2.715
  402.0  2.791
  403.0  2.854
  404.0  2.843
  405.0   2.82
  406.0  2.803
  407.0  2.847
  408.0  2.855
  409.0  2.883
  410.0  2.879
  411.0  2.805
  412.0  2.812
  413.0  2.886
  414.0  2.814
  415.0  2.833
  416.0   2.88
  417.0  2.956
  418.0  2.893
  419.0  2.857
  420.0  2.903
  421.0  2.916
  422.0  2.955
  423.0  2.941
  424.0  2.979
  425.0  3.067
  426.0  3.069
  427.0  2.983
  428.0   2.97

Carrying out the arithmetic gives 2.85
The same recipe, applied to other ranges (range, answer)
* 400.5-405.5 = 2.8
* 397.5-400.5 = 2.67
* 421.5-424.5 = 2.96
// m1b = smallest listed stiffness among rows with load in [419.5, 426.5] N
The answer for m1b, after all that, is 2.903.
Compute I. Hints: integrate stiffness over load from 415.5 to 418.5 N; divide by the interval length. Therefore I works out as 2.91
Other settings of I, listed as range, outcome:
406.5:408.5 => 2.85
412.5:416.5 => 2.85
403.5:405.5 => 2.83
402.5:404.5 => 2.85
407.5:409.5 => 2.87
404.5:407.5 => 2.82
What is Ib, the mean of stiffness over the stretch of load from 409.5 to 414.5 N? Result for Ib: 2.84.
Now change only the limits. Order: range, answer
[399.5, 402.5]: 2.73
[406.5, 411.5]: 2.85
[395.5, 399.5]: 2.69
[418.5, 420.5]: 2.88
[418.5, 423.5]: 2.91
